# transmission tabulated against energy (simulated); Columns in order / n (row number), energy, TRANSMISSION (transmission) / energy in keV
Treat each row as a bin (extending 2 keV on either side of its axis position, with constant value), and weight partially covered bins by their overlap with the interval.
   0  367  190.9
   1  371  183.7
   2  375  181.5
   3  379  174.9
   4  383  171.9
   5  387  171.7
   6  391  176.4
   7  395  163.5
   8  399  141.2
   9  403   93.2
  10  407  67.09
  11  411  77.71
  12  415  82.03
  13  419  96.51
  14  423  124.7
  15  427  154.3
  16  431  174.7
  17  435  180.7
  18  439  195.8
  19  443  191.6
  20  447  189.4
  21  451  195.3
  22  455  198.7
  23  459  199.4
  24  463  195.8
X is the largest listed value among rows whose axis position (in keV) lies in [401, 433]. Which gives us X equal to 174.7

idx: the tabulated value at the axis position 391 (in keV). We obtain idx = 176.4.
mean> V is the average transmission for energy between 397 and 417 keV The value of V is 92.2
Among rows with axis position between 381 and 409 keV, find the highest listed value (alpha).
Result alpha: 176.4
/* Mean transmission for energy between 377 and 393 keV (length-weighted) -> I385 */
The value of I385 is 174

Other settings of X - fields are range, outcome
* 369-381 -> 183.7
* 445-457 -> 198.7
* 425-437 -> 180.7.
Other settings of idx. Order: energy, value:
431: 174.7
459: 199.4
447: 189.4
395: 163.5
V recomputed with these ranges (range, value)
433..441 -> 188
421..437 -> 159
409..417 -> 79.9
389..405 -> 144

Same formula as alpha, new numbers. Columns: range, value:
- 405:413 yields 77.71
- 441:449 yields 191.6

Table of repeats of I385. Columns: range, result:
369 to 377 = 183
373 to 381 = 178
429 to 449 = 186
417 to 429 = 125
